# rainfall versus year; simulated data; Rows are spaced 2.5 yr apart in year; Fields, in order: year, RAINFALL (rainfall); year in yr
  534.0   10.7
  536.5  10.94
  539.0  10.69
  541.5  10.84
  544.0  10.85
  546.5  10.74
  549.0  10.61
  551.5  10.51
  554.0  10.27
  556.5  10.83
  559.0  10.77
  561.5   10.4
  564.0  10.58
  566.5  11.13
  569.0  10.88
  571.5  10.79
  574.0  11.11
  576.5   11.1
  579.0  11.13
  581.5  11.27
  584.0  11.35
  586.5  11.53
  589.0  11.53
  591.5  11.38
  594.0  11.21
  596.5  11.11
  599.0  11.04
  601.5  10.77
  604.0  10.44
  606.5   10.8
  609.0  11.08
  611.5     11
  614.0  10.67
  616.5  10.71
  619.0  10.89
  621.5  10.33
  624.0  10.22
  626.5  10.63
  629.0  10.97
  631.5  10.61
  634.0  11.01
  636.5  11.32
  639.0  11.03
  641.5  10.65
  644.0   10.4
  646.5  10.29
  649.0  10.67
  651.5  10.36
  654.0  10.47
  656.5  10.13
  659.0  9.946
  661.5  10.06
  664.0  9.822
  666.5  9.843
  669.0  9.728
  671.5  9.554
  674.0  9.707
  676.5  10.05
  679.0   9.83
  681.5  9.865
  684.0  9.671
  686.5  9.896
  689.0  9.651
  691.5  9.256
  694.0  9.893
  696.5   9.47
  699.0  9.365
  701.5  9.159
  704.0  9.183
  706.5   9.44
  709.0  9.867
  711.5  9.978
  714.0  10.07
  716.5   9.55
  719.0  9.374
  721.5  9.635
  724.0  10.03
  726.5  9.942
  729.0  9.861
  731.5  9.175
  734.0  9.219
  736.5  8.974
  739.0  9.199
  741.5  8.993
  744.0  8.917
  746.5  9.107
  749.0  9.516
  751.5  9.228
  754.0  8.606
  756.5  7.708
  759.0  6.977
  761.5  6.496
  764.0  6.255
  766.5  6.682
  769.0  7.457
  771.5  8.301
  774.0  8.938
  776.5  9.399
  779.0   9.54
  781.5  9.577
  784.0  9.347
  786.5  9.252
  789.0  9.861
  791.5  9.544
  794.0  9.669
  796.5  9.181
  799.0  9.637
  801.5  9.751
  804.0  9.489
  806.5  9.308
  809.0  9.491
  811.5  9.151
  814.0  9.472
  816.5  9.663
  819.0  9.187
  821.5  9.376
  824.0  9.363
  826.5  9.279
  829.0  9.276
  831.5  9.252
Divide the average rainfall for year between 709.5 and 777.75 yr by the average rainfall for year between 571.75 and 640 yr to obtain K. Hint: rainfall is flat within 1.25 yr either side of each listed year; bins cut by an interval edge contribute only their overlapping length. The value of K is 0.80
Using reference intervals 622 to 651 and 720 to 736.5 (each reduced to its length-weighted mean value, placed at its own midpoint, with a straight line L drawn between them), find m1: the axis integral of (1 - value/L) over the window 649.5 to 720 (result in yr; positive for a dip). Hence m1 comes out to 2.4 yr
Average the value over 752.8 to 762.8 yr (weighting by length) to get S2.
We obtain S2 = 7.43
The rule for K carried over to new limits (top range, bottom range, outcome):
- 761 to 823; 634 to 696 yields 0.89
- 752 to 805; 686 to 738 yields 0.90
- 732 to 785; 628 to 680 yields 0.82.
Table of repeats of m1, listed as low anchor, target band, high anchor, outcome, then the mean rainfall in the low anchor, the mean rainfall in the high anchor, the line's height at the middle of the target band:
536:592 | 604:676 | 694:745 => -1.7 yr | 10.9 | 9.48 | 10.2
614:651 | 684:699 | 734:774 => -0.2 yr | 10.7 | 8.22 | 9.49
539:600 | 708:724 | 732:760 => -1.1 yr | 11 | 8.79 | 9.16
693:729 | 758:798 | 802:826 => 3.9 yr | 9.65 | 9.4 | 9.48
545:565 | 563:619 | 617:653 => -2.1 yr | 10.6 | 10.7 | 10.6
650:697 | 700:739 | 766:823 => 0.3 yr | 9.86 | 9.22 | 9.62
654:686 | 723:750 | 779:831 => 0.9 yr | 9.88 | 9.44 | 9.66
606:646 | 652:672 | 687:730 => 0.6 yr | 10.8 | 9.63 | 10.3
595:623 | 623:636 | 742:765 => -0.4 yr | 10.8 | 8.14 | 10.4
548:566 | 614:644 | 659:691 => -1.9 yr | 10.6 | 9.8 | 10.1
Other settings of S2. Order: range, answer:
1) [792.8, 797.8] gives 9.42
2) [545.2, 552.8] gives 10.6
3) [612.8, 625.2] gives 10.6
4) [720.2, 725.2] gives 9.83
